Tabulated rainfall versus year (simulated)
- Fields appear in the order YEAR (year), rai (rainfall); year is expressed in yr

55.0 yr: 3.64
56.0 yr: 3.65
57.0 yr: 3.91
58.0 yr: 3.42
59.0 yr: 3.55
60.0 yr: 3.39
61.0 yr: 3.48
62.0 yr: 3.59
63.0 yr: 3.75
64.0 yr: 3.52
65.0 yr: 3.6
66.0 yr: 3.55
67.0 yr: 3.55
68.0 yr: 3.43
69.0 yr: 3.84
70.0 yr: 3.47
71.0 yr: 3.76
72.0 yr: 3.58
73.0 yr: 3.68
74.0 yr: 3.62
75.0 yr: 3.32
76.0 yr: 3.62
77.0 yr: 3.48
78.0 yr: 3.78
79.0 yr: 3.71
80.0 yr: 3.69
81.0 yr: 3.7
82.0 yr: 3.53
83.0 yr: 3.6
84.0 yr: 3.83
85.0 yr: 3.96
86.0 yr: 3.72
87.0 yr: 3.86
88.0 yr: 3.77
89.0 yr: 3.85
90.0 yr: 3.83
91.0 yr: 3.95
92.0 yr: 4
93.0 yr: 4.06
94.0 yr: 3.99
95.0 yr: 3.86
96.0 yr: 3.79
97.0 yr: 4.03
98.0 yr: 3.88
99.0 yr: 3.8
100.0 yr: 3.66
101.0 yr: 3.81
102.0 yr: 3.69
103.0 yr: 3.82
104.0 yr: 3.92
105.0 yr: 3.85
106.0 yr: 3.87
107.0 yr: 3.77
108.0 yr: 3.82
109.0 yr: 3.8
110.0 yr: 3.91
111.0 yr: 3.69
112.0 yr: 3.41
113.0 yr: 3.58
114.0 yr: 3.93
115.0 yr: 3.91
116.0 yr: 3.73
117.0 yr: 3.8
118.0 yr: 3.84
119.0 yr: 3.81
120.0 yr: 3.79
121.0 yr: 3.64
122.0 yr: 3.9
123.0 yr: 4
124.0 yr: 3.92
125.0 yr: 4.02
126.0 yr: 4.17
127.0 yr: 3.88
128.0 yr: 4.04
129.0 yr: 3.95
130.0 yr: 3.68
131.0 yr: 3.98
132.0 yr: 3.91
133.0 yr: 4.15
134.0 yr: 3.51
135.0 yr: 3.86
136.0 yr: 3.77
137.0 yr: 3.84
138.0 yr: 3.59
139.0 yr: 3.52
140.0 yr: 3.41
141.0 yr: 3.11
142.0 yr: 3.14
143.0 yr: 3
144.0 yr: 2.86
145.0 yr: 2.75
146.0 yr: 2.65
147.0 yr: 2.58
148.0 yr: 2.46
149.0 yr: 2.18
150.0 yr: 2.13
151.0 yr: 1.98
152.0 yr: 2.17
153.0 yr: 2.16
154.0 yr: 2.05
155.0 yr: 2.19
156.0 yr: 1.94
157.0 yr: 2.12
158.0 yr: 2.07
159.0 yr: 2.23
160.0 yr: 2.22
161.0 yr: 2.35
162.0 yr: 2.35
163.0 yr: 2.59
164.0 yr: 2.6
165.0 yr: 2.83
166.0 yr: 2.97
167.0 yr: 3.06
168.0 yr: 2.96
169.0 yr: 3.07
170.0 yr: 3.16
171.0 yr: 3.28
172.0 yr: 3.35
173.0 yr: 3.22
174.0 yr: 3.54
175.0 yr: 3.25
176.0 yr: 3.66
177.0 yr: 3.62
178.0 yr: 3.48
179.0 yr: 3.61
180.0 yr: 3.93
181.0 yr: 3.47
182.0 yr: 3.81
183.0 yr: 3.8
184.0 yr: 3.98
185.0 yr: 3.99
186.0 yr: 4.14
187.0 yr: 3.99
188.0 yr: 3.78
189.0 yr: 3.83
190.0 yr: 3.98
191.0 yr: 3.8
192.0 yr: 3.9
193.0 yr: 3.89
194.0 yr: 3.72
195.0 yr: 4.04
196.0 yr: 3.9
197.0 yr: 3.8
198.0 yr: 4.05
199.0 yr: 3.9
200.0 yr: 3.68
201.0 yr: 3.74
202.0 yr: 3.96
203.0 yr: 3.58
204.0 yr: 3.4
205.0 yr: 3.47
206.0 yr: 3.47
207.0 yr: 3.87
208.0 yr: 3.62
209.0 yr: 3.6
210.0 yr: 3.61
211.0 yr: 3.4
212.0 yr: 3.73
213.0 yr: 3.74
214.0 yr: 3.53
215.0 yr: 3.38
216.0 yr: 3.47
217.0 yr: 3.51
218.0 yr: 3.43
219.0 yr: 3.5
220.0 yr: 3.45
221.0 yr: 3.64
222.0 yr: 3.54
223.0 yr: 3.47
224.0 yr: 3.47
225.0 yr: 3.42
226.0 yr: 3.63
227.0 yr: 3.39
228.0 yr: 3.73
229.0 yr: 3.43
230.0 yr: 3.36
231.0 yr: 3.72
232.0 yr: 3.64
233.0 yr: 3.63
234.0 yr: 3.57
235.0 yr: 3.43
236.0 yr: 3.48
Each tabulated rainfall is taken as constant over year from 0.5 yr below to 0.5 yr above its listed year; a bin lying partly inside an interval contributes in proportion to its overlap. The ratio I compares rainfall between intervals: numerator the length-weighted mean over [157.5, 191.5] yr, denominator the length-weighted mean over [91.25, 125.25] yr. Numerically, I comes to 0.86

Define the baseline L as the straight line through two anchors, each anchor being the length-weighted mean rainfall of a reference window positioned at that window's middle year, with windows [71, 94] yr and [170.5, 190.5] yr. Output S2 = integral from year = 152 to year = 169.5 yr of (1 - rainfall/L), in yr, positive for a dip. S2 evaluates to 5.9 yr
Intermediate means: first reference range 3.74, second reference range 3.69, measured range 2.45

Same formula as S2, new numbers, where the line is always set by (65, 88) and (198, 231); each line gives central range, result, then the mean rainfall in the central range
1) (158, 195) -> 2.4 yr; 3.36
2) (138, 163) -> 7.6 yr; 2.51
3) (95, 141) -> -2.3 yr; 3.81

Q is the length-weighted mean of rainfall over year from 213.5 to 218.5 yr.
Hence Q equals 3.46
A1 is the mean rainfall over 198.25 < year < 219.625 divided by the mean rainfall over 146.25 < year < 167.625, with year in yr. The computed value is 1.53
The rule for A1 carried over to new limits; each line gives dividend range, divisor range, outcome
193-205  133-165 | 1.40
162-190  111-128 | 0.90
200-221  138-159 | 1.41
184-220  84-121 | 0.97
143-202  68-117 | 0.84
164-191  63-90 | 0.96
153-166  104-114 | 0.62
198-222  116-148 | 1.00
